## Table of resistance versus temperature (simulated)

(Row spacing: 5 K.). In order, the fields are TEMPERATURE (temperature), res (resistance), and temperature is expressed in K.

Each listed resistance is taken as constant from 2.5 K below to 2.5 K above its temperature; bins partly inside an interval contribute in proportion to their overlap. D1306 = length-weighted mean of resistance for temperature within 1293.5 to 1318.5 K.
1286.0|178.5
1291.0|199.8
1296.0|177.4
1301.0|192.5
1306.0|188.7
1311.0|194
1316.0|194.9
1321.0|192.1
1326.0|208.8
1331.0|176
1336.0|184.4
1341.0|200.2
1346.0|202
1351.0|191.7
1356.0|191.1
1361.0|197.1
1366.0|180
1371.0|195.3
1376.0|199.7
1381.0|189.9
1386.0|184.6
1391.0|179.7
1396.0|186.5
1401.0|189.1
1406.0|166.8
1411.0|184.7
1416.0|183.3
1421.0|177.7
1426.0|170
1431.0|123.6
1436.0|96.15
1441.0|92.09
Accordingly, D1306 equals 190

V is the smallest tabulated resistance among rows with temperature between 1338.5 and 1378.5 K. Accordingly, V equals 180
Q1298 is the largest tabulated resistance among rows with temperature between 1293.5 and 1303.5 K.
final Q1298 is 192.5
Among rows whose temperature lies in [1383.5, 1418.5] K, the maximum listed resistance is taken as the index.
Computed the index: 189.1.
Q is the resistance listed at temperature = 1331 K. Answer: 176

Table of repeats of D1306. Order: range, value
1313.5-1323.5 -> 194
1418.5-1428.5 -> 174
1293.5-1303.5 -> 185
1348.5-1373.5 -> 191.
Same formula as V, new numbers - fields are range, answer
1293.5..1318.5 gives 177.4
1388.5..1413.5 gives 166.8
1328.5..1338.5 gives 176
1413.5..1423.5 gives 177.7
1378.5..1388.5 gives 184.6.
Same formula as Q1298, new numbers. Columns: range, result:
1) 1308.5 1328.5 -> 208.8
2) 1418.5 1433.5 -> 177.7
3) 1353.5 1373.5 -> 197.1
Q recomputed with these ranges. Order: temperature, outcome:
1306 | 188.7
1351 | 191.7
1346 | 202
